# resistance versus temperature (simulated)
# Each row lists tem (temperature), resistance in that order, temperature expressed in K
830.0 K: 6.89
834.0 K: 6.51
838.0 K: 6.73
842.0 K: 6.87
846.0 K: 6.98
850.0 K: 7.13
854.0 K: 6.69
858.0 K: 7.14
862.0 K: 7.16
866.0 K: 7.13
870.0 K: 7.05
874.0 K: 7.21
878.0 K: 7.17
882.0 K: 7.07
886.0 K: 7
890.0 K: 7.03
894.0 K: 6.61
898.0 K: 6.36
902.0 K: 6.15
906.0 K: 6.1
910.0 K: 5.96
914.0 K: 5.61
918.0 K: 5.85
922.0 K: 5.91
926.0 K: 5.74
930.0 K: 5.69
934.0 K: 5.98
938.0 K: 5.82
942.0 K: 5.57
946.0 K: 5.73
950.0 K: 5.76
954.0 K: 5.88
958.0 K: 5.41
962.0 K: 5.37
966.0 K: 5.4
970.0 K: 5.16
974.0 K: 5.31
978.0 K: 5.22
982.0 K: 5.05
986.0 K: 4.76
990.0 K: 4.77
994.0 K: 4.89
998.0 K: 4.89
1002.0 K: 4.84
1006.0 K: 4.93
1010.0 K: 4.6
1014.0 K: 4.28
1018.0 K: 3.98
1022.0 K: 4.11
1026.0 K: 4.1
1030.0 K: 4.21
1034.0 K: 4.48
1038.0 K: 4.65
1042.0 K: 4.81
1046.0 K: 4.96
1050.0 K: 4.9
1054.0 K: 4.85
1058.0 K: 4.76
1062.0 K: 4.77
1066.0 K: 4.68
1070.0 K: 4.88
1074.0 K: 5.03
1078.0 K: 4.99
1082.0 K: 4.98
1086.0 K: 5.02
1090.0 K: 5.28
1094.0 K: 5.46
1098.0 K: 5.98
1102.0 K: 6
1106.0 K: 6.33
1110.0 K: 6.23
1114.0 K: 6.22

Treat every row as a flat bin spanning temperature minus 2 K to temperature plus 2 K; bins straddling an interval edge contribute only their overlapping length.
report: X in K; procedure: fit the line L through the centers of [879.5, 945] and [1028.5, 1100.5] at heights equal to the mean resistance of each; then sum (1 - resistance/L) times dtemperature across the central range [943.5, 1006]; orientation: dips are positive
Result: 4.8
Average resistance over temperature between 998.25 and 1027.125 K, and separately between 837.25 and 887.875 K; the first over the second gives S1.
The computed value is 0.63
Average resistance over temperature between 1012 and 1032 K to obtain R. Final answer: 4.14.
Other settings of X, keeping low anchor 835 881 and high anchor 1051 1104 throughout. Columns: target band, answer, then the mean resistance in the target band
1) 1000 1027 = 6.0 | 4.42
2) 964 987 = 3.2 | 5.17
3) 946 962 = 1.4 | 5.65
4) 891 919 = 2.0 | 6.13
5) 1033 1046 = 1.8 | 4.71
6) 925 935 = 0.9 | 5.79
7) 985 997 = 2.1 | 4.82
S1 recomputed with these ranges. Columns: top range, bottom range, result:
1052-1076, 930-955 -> 0.84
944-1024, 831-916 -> 0.74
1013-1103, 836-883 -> 0.69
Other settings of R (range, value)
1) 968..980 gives 5.23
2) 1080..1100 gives 5.34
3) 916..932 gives 5.8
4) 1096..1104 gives 5.99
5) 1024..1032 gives 4.15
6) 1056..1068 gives 4.74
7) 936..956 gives 5.75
